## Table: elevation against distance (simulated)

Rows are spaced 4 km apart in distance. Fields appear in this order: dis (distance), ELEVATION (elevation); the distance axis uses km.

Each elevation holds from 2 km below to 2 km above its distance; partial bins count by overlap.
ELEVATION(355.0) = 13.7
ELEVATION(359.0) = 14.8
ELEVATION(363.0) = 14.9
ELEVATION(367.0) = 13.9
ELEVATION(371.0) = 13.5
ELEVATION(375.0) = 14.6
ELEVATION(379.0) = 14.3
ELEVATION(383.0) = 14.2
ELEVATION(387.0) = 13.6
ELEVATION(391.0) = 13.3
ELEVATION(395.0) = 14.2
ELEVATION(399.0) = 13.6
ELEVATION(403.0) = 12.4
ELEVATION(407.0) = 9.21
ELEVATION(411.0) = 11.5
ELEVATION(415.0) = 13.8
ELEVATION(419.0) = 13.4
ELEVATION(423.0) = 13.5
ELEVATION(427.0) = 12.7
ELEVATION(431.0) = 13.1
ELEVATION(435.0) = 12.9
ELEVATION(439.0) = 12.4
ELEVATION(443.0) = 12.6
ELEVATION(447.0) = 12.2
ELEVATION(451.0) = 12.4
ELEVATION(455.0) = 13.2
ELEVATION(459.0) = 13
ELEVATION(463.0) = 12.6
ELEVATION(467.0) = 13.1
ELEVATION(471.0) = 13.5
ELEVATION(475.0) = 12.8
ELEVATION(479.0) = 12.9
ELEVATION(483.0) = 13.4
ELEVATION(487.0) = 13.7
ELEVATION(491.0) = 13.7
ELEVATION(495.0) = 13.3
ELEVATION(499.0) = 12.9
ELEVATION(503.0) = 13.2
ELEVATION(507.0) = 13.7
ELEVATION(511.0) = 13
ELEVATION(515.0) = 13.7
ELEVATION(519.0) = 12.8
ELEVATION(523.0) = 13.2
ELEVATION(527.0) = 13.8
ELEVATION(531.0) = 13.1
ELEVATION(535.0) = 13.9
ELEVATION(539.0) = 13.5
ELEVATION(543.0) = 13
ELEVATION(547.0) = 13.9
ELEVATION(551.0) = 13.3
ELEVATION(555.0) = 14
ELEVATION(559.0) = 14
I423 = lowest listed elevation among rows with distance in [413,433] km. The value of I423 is 12.7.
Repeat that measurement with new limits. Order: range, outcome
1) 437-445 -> 12.4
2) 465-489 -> 12.8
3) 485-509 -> 12.9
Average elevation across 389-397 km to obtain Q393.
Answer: 13.8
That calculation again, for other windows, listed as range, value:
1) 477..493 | 13.4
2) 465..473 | 13.3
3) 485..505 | 13.4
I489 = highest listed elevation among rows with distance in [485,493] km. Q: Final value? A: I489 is 13.7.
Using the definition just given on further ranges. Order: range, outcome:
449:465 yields 13.2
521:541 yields 13.9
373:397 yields 14.6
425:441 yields 13.1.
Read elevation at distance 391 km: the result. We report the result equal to 13.3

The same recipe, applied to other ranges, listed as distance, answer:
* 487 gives 13.7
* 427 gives 12.7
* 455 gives 13.2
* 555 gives 14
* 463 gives 12.6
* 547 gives 13.9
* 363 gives 14.9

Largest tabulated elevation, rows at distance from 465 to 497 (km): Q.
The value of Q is 13.7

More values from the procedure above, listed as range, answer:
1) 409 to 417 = 13.8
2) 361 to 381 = 14.9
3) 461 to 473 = 13.5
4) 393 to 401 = 14.2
